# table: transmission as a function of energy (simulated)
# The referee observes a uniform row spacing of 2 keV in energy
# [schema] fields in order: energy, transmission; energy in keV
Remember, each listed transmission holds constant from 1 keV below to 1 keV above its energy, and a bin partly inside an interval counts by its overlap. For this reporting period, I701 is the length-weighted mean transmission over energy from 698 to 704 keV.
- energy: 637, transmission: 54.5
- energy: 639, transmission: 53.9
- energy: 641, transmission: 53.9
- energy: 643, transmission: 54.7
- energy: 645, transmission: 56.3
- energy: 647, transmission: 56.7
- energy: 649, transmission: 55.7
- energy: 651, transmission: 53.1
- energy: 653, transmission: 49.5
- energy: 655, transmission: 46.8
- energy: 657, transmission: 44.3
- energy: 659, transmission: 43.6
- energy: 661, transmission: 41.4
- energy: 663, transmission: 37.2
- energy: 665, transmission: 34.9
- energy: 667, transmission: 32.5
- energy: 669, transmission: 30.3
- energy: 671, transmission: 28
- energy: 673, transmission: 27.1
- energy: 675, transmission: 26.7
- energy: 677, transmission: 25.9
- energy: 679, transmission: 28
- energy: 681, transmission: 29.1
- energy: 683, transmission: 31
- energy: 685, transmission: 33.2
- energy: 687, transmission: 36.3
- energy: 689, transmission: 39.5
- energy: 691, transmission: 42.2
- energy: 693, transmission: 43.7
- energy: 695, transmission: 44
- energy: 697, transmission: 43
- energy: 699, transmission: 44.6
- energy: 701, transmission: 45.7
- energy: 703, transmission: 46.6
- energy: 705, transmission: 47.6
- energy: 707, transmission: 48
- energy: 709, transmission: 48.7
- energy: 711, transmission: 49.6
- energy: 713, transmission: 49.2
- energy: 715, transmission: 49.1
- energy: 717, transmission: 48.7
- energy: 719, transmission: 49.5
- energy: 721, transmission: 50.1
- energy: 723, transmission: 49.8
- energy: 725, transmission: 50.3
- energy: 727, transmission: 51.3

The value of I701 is 45.6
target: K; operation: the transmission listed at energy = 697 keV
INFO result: 43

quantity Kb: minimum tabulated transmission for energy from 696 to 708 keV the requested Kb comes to 43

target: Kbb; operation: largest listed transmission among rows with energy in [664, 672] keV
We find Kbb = 34.9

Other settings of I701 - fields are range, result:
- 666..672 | 30.3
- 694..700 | 43.9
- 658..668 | 37.9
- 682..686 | 32.1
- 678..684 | 29.4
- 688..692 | 40.9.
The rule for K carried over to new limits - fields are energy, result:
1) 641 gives 53.9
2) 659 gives 43.6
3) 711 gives 49.6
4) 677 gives 25.9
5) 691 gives 42.2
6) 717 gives 48.7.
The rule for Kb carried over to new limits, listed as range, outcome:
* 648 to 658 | 44.3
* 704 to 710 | 47.6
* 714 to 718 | 48.7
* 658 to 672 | 28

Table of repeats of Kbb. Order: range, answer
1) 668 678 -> 30.3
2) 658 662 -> 43.6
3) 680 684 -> 31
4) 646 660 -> 56.7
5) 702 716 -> 49.6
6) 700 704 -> 46.6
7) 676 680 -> 28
